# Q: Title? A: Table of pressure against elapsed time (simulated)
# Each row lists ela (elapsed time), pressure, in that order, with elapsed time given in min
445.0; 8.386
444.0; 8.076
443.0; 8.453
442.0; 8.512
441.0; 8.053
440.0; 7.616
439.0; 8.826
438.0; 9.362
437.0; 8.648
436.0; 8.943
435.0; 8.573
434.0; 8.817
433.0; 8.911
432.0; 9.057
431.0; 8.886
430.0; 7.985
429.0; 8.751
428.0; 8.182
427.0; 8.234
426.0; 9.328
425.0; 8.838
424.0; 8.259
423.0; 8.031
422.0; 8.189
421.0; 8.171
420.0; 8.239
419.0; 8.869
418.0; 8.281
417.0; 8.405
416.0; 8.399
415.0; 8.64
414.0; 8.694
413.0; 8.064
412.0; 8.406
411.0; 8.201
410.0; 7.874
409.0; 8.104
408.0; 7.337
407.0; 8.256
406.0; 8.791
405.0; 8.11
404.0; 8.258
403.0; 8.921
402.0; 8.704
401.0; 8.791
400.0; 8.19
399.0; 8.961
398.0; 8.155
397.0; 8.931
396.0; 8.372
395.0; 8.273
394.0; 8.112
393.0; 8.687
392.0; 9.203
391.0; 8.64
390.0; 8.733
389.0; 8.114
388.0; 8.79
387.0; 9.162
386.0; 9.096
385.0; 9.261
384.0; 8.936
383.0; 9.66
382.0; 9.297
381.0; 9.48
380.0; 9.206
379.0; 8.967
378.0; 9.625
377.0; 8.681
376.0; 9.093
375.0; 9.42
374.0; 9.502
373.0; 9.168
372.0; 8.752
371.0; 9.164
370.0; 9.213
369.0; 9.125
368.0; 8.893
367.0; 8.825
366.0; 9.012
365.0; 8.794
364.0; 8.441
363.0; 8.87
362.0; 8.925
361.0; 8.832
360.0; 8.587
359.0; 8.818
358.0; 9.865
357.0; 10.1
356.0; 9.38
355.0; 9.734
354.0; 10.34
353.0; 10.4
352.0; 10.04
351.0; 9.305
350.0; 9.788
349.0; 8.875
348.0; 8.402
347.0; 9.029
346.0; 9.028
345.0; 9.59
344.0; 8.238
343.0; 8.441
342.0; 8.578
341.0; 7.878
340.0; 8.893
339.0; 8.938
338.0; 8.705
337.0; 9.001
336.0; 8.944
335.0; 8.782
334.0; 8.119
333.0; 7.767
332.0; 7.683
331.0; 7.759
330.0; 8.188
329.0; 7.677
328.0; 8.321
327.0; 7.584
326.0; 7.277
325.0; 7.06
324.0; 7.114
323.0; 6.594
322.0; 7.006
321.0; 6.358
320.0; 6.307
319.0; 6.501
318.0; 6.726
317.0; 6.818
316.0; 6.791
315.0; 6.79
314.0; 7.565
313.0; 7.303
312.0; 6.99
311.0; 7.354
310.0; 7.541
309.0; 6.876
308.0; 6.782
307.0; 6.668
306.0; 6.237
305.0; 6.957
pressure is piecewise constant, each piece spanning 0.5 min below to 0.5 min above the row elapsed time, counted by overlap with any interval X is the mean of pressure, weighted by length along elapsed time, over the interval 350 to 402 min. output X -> 9.06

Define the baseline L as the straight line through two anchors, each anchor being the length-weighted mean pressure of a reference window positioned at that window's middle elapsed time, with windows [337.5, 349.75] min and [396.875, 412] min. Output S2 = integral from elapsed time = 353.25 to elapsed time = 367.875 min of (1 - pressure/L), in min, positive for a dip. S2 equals -0.9 min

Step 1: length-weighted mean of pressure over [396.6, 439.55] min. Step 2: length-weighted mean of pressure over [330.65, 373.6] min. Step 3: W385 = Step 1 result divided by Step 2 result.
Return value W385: 0.9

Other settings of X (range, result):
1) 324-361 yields 8.73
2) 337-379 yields 9.1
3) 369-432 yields 8.67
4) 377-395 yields 8.97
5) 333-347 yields 8.68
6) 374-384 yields 9.26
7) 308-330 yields 7.09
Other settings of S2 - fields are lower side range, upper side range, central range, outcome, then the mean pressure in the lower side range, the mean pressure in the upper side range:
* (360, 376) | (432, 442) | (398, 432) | 1.35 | 8.99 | 8.65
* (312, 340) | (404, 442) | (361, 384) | -3.19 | 7.56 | 8.44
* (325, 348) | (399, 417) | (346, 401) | -4.62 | 8.35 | 8.36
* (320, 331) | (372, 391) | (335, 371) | -4.00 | 7.29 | 9.1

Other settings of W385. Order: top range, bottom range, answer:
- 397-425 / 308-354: 1.05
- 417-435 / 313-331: 1.20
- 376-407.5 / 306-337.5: 1.20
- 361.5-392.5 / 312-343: 1.18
